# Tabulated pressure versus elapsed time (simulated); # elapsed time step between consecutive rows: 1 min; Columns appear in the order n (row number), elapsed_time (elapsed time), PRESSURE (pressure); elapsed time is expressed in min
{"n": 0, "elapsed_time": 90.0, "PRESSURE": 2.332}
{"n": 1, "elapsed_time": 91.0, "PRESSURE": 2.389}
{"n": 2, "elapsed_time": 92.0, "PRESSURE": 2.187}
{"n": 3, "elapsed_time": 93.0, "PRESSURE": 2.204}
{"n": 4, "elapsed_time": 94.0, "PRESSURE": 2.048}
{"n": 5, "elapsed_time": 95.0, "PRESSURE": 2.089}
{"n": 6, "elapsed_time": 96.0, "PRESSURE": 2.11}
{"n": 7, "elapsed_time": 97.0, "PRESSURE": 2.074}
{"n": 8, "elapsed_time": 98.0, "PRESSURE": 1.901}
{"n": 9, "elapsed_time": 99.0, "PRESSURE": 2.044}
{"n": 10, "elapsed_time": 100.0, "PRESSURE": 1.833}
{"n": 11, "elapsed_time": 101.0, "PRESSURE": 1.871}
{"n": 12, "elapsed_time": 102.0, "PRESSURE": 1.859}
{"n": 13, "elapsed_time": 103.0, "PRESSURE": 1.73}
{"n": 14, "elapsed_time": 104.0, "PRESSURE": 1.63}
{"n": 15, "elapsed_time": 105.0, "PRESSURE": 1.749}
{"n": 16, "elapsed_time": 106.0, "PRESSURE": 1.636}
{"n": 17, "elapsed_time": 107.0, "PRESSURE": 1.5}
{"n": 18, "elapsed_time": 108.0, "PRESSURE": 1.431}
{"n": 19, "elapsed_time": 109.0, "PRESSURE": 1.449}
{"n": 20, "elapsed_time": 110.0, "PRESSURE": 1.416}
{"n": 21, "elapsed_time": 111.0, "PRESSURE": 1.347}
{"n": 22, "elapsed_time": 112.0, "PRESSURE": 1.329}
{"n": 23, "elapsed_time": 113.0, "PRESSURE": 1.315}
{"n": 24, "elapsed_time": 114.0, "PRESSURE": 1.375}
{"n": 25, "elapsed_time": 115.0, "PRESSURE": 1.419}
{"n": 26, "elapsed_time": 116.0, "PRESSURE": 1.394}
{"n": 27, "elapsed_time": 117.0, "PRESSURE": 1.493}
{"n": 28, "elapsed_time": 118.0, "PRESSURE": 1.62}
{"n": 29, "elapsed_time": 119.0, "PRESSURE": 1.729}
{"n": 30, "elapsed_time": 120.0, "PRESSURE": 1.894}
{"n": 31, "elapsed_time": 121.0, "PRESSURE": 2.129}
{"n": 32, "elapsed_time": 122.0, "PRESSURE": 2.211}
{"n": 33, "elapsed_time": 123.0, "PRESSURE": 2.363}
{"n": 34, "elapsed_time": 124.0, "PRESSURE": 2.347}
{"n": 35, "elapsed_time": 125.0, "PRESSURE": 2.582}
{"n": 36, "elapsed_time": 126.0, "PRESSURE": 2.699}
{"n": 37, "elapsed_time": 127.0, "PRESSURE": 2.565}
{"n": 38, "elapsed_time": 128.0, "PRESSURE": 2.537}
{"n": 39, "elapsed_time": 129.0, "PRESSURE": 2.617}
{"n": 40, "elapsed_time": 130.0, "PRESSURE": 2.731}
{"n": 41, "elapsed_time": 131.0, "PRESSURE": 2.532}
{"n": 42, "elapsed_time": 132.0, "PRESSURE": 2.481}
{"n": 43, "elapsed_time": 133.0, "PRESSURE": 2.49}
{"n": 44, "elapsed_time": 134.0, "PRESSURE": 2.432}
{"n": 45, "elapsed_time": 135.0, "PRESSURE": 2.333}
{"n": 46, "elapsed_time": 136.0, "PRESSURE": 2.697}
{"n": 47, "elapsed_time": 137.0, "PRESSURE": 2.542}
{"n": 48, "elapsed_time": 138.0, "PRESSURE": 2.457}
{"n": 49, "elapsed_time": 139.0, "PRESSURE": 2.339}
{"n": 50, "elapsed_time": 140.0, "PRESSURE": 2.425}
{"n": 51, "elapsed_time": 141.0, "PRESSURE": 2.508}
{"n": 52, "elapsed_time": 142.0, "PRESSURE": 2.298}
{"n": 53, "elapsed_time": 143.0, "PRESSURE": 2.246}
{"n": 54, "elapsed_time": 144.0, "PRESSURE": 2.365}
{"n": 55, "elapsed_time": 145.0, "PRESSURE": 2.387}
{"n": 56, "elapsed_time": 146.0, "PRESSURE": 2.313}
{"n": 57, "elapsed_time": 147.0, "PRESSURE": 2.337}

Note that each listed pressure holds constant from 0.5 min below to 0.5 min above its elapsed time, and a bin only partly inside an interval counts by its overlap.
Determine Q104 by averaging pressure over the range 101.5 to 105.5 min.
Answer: 1.74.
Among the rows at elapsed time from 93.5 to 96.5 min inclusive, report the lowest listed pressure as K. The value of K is 2.048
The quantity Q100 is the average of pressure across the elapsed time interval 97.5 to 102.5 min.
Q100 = 1.9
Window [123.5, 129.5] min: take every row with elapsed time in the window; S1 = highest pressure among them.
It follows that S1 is 2.699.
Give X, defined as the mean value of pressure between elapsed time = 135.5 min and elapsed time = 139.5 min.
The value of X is 2.51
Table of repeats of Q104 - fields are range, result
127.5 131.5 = 2.6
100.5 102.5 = 1.86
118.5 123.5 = 2.07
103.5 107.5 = 1.63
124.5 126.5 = 2.64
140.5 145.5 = 2.36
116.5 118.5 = 1.56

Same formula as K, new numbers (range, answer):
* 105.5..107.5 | 1.5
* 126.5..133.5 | 2.481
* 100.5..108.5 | 1.431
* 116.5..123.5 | 1.493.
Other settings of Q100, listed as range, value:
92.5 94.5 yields 2.13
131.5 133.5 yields 2.49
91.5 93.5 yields 2.2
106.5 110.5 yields 1.45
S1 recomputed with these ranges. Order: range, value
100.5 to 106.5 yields 1.871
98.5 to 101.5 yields 2.044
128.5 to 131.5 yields 2.731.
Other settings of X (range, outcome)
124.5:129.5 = 2.6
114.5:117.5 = 1.44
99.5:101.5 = 1.85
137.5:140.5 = 2.41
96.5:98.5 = 1.99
